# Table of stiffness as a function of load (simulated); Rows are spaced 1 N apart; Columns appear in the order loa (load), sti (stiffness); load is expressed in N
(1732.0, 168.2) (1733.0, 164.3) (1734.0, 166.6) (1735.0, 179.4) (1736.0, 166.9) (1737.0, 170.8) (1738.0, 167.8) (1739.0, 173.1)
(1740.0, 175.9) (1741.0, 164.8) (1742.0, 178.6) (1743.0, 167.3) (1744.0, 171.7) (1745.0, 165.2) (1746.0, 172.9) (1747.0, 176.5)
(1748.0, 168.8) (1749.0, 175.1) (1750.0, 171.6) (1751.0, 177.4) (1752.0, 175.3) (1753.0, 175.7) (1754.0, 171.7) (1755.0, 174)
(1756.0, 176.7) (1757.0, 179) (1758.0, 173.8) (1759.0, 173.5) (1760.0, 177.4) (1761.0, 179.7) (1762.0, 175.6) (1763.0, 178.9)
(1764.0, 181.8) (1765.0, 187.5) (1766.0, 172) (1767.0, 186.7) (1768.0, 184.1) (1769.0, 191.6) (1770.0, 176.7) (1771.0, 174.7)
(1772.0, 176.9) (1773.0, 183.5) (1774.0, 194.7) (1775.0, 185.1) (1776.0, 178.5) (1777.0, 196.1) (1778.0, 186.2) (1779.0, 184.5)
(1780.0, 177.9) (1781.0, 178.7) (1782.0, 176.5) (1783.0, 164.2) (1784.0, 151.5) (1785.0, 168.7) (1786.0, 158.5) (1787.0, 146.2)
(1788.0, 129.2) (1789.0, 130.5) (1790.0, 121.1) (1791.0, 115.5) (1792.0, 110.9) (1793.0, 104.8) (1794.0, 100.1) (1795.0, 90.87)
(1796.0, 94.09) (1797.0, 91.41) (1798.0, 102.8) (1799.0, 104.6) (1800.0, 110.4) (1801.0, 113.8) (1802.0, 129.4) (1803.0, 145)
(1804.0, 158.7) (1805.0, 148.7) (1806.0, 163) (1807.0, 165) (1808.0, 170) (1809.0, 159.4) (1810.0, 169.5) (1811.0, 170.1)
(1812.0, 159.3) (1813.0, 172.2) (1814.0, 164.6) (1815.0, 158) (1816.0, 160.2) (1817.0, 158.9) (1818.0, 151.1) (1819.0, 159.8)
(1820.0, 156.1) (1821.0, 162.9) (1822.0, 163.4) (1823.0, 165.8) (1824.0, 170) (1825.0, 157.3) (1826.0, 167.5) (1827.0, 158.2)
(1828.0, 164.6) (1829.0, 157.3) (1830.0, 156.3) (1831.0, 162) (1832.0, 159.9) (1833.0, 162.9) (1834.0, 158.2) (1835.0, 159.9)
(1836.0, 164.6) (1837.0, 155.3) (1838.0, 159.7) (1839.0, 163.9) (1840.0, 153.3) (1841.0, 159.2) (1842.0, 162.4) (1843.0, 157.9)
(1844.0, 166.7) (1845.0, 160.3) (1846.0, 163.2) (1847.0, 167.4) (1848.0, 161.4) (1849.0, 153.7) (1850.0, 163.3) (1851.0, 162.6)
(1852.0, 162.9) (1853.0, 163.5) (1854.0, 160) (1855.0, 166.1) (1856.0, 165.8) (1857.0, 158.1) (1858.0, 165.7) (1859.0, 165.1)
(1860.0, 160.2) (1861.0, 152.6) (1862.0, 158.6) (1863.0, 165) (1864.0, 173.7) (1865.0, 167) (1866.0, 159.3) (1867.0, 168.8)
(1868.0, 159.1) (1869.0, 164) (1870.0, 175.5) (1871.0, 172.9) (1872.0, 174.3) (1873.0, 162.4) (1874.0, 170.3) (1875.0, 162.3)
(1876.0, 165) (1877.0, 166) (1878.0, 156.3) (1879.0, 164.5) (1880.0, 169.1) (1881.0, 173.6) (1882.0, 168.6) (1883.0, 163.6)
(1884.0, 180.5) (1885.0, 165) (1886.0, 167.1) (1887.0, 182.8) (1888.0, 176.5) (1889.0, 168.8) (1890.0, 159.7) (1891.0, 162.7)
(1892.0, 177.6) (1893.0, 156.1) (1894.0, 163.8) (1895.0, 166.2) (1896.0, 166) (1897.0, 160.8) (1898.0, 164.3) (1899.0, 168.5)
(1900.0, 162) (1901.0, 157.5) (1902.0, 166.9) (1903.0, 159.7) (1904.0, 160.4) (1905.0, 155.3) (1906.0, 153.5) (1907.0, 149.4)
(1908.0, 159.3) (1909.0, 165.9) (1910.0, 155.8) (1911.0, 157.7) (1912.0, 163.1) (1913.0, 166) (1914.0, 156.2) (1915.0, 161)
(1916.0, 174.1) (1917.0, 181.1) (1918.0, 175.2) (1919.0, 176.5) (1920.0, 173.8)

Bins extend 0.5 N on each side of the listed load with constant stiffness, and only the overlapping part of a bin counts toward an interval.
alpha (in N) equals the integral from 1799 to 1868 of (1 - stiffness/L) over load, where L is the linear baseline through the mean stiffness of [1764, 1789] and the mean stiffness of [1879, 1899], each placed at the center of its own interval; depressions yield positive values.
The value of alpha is 4.82 N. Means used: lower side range 175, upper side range 168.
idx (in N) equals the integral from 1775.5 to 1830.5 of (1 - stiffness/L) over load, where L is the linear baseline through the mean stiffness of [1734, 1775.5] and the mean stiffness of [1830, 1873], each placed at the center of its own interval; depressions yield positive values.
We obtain 6.4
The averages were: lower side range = 176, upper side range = 163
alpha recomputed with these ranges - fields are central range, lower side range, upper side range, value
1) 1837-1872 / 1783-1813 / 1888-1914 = -3.06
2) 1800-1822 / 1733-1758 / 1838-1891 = 1.60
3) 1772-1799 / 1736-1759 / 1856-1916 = 3.77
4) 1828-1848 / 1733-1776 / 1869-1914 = 1.02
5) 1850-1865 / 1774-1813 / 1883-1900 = -0.27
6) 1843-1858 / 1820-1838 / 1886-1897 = 0.10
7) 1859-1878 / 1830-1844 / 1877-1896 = -0.02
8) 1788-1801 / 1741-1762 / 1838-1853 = 4.68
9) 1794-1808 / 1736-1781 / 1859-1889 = 3.90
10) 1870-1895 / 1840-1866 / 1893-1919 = -0.83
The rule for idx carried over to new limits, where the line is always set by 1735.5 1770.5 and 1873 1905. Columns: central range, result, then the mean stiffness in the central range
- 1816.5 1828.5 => 0.65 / 161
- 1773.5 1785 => -0.36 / 179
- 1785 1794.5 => 2.55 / 126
